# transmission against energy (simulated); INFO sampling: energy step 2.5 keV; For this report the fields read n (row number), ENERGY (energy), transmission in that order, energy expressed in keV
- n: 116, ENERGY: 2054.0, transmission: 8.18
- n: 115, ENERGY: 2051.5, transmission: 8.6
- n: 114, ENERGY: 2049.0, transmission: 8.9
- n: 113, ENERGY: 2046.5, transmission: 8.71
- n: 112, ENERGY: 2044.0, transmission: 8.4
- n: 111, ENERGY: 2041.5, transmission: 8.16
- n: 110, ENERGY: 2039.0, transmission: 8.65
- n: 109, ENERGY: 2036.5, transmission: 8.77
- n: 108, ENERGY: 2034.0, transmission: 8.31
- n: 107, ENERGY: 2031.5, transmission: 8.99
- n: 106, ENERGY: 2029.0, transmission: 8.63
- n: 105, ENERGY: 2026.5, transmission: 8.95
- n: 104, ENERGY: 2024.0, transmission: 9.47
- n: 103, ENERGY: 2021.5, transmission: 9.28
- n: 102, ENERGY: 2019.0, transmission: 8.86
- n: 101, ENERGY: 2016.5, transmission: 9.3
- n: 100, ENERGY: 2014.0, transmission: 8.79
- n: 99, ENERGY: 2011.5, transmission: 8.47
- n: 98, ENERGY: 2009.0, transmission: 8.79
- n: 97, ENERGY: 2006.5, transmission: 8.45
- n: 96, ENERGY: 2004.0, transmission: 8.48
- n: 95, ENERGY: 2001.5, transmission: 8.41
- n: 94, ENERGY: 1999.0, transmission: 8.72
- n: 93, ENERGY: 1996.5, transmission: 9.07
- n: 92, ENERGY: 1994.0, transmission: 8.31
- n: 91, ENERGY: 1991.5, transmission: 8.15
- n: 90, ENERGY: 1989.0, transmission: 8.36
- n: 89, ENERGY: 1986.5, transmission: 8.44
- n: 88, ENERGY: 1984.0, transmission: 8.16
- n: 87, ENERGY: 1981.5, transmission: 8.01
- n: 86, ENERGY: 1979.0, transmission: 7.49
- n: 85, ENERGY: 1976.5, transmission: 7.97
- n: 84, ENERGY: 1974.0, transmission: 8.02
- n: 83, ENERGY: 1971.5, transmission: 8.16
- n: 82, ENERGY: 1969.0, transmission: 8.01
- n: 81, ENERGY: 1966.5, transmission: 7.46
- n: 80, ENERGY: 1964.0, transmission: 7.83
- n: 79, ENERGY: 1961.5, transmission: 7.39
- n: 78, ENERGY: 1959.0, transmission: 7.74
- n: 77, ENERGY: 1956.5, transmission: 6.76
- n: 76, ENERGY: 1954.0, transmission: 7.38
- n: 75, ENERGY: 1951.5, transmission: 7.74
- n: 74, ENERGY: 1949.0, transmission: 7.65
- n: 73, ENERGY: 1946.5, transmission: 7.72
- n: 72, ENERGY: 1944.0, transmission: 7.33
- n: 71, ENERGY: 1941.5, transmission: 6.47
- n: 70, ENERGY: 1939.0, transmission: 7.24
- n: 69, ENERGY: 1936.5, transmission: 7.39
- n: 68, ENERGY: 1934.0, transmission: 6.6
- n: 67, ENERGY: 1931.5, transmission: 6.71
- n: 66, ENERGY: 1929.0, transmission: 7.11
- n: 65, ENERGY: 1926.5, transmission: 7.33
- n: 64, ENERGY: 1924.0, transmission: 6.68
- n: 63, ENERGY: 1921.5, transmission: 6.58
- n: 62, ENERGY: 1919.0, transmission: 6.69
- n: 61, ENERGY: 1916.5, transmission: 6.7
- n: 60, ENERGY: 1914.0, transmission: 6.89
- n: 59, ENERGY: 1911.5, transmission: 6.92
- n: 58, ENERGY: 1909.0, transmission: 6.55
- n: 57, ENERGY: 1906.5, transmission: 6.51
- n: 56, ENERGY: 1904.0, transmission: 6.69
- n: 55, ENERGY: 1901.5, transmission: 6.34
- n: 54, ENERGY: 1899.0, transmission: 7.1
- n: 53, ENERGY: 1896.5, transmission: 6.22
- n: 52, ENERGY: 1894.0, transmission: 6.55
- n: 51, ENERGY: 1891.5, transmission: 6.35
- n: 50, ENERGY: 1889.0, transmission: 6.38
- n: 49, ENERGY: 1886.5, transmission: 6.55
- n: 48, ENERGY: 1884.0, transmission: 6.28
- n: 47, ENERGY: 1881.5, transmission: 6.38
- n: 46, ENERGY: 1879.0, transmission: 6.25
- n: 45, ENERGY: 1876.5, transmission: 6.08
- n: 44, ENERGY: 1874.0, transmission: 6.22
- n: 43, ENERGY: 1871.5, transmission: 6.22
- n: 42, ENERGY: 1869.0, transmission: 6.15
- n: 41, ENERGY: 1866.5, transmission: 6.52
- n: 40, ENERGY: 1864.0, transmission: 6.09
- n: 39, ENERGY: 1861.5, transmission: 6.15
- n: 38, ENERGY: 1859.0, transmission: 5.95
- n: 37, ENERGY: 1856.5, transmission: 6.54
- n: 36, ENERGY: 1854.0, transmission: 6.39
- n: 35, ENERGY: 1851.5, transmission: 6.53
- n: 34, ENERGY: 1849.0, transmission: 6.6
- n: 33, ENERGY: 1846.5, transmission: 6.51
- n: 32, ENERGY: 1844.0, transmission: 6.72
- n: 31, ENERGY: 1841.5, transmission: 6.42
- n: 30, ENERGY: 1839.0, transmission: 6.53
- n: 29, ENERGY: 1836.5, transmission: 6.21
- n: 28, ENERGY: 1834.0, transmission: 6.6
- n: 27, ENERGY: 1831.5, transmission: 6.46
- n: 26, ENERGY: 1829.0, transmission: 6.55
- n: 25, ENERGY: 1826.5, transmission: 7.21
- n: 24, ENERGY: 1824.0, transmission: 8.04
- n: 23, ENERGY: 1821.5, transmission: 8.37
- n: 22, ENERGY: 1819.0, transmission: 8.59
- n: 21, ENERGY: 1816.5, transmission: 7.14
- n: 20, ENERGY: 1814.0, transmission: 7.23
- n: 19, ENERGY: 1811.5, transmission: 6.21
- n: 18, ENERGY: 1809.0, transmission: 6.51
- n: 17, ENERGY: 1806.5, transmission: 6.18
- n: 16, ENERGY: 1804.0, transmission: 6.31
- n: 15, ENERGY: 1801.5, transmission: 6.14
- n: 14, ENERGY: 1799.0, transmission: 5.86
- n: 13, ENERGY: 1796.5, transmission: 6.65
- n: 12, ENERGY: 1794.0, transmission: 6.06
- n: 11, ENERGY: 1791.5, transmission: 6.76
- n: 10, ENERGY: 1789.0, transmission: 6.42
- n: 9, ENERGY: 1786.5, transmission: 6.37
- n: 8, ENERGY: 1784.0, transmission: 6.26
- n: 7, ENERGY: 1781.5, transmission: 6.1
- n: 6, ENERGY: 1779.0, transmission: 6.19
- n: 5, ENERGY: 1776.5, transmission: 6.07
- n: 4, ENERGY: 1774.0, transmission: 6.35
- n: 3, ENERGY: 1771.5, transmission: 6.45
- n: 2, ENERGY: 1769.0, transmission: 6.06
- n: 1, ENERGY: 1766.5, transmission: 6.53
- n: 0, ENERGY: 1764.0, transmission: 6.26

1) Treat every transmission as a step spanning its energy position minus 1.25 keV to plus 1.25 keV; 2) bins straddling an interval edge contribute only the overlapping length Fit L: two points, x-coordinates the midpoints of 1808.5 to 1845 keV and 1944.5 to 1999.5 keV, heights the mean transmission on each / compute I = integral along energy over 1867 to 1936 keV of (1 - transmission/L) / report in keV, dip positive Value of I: 8.4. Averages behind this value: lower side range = 7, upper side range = 7.91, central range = 6.57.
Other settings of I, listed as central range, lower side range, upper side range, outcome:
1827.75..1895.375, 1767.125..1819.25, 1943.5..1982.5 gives 5.4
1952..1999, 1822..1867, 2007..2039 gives 1.8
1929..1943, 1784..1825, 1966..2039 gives 1.8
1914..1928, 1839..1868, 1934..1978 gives 0.6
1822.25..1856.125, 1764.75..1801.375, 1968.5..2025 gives 0.8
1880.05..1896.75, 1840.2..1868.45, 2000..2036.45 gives 1.2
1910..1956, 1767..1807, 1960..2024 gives 4.2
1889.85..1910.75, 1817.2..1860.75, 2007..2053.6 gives 2.5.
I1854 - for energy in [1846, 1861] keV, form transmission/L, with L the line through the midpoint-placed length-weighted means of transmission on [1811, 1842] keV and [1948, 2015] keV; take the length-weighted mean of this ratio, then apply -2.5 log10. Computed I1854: 0.14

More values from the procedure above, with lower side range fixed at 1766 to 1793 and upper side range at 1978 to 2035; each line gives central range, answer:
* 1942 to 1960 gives 0.09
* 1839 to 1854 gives 0.07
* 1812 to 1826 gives -0.16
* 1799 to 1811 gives 0.06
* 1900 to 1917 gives 0.15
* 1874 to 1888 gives 0.17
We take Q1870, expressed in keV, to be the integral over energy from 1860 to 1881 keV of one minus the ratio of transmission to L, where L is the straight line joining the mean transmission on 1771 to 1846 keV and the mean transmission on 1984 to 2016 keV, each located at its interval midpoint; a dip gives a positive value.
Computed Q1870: 3.0 keV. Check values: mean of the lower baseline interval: 6.63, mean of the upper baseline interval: 8.54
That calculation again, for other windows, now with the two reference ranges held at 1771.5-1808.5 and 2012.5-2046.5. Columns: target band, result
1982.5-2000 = -0.1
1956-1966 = 0.7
